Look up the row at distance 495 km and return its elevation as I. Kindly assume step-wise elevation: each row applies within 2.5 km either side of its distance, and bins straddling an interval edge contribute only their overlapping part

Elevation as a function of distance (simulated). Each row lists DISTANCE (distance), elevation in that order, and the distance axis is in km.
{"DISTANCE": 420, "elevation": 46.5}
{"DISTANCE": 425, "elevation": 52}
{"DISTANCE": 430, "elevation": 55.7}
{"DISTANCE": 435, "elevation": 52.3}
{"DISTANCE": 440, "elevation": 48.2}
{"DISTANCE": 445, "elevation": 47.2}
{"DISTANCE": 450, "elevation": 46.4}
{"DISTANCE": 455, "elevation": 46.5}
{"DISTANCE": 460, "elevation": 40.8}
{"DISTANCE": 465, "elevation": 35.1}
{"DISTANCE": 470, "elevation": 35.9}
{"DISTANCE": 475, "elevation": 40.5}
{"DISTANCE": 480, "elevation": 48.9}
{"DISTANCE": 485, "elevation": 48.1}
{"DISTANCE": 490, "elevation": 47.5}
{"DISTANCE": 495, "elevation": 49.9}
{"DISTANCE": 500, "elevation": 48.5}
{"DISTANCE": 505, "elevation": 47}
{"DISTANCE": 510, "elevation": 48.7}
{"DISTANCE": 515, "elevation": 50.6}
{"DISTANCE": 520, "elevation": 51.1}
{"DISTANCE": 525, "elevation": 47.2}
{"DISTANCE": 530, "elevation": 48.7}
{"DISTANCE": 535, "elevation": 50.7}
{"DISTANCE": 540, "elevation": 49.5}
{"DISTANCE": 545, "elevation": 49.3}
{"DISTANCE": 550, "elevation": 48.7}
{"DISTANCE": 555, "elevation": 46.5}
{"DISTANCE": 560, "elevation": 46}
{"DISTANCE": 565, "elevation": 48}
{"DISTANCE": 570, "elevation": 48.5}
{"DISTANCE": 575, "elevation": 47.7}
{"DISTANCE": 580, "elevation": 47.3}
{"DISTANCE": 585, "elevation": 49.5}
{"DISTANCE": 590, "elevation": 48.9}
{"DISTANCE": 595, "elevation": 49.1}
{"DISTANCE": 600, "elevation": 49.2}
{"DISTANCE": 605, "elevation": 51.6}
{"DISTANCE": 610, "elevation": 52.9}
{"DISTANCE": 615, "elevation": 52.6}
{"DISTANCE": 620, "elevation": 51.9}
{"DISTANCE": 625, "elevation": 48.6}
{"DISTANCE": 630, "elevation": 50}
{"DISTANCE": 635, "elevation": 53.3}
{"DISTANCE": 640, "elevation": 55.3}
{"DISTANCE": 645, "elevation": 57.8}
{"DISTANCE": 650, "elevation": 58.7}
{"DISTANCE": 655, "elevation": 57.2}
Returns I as 49.9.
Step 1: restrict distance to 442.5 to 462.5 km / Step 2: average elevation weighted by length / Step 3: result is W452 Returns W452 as 45.2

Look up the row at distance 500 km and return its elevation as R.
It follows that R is 48.5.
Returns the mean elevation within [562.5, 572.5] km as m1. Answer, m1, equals 48.2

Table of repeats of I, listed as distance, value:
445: 47.2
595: 49.1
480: 48.9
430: 55.7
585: 49.5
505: 47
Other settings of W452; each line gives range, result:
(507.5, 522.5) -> 50.1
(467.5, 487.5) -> 43.4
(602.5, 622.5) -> 52.2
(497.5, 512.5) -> 48.1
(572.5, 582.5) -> 47.5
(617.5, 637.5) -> 51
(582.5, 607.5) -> 49.7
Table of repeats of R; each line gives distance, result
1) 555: 46.5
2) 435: 52.3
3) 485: 48.1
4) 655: 57.2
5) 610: 52.9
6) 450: 46.4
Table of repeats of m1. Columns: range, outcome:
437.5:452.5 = 47.3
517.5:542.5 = 49.4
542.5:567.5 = 47.7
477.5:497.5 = 48.6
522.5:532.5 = 48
